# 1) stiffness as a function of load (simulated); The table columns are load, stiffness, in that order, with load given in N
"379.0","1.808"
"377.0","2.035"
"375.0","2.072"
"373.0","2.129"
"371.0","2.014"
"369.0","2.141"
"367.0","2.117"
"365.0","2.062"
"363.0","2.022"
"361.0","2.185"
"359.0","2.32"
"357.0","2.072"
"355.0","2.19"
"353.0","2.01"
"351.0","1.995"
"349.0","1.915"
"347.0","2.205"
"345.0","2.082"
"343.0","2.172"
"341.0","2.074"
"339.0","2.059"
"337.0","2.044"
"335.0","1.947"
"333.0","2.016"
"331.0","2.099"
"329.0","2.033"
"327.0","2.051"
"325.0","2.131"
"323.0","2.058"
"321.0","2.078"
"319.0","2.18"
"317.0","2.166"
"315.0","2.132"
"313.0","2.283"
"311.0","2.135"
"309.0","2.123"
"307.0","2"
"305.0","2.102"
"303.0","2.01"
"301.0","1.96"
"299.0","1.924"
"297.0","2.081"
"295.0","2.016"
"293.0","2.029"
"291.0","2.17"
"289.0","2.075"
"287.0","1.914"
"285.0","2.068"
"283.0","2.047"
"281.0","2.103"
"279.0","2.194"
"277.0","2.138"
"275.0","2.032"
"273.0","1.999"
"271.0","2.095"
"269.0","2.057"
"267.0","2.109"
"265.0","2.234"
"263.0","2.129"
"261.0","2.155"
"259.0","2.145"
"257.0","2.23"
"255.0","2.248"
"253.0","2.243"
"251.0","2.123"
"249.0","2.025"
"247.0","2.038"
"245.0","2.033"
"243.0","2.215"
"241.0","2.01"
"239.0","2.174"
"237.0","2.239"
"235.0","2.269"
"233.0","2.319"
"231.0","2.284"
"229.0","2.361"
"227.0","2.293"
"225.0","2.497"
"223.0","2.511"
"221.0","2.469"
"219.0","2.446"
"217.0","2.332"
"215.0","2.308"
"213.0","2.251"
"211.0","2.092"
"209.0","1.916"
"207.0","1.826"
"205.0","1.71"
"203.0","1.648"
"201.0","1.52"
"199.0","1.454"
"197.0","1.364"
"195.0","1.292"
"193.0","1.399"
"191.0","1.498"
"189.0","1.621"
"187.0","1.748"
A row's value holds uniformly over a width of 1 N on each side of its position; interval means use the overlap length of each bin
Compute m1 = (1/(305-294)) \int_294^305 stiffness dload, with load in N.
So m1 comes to 2.01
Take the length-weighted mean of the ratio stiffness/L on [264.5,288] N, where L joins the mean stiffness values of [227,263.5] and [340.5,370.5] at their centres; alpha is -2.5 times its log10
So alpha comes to 0.04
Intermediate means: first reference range 2.18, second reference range 2.1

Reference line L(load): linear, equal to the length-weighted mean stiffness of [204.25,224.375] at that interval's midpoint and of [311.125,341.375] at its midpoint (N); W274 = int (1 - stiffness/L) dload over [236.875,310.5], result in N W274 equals 1.7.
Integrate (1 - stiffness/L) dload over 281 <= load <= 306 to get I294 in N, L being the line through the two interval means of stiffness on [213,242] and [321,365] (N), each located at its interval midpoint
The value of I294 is 1.7 N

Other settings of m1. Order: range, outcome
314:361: 2.09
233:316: 2.11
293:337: 2.07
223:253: 2.22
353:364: 2.14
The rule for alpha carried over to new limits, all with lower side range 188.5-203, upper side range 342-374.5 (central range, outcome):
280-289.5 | -0.13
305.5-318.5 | -0.12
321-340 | -0.03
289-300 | -0.11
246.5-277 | -0.23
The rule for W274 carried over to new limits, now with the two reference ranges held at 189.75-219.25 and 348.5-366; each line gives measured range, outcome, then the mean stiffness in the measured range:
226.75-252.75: -4.57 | 2.18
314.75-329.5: -0.62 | 2.1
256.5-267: -1.49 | 2.17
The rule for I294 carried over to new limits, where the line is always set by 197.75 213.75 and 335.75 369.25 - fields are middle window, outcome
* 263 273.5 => -1.0 N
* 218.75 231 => -3.9 N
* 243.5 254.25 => -1.3 N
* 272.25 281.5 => -0.8 N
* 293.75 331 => -1.3 N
